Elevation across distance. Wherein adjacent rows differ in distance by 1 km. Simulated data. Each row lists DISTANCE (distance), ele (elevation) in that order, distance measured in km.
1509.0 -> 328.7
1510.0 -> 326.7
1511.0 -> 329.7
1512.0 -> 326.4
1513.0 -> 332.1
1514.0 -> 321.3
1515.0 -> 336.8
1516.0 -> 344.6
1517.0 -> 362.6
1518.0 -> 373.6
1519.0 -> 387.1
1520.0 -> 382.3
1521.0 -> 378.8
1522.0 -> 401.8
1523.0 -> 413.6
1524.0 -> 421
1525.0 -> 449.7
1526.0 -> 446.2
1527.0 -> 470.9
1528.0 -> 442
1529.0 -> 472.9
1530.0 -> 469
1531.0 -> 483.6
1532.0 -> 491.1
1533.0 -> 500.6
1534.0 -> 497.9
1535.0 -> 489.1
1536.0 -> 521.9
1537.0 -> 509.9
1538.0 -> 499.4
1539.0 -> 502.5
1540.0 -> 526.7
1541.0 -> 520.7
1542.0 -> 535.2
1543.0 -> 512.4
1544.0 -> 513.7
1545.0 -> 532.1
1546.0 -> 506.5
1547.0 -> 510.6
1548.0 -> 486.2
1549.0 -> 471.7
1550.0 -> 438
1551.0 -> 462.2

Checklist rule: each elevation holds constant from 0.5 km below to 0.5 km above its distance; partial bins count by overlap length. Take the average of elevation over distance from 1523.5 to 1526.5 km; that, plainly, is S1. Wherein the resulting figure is 439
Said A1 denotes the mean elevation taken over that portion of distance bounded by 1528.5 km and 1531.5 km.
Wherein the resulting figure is 475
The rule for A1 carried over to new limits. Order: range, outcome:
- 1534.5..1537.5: 507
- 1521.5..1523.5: 408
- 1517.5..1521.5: 380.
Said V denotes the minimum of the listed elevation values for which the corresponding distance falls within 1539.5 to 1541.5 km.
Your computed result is 520.7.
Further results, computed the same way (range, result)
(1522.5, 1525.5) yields 413.6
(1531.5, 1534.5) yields 491.1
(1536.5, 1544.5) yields 499.4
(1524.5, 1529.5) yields 442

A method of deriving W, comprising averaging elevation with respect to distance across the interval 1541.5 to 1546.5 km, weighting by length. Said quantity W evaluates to 520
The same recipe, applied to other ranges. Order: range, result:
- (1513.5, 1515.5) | 329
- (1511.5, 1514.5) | 327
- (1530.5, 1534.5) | 493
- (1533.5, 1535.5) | 494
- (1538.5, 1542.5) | 521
